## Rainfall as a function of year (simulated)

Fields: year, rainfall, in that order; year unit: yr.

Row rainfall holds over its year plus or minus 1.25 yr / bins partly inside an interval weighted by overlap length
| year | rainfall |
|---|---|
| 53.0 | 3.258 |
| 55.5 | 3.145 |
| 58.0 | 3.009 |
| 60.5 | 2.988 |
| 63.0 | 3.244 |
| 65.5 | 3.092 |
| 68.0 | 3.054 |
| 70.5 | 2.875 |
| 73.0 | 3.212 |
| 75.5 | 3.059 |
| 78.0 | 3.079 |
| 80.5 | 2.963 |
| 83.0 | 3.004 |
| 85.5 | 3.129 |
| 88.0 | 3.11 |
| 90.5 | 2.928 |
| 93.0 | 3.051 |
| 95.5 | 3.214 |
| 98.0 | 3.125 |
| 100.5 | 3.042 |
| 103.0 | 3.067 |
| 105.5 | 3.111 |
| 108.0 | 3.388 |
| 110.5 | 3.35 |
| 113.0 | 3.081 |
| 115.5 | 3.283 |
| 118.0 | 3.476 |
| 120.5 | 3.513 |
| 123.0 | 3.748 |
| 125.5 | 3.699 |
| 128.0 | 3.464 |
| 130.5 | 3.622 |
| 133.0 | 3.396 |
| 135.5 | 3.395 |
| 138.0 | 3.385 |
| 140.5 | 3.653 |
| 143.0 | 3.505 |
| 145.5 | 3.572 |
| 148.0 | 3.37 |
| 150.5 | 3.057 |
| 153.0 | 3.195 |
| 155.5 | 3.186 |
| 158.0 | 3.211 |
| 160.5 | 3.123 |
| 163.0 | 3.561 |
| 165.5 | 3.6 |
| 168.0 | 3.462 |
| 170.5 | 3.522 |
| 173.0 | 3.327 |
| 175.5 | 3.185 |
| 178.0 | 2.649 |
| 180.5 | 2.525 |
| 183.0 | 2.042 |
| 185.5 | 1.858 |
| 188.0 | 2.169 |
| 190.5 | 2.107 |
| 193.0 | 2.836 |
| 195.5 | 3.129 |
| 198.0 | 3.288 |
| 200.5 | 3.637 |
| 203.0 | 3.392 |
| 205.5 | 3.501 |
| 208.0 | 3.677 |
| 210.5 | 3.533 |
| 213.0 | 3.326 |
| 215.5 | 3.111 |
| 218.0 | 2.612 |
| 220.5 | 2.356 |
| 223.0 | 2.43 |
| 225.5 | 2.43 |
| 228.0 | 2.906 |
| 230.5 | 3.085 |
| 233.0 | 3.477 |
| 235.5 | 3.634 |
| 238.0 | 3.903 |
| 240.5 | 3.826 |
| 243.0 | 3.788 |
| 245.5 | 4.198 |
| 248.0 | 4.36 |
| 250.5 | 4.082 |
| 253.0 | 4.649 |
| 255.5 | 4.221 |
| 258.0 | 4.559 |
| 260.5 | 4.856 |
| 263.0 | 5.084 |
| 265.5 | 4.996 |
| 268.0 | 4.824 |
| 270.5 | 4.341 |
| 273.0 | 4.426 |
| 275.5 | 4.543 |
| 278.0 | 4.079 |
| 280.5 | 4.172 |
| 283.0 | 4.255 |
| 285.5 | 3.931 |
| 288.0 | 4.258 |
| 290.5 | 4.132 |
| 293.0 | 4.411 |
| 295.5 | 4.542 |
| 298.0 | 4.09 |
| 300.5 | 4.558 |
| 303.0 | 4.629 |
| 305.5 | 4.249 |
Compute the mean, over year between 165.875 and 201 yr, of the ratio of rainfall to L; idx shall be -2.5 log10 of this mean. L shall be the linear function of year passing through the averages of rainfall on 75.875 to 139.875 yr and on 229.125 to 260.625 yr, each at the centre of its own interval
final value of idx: 0.28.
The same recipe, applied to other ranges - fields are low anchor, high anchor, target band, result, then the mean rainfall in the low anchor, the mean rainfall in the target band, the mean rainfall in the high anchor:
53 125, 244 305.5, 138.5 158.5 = 0.07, 3.16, 3.35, 4.42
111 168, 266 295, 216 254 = 0.18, 3.41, 3.43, 4.33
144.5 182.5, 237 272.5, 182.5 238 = 0.28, 3.21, 2.97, 4.41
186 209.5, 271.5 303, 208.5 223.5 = 0.12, 3.05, 2.96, 4.3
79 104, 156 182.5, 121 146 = -0.14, 3.06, 3.54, 3.18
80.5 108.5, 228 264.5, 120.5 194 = 0.11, 3.09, 3.16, 4.09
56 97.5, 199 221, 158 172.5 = -0.07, 3.07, 3.43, 3.27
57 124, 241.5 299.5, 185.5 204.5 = 0.32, 3.15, 2.87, 4.38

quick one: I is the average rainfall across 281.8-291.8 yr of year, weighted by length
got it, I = 4.14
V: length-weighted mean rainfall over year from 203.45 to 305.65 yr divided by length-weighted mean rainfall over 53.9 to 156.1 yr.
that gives 1.22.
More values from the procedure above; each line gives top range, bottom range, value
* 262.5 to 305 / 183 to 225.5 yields 1.52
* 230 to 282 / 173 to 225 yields 1.48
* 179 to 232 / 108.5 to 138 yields 0.83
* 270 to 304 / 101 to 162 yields 1.28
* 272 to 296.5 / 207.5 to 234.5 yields 1.43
